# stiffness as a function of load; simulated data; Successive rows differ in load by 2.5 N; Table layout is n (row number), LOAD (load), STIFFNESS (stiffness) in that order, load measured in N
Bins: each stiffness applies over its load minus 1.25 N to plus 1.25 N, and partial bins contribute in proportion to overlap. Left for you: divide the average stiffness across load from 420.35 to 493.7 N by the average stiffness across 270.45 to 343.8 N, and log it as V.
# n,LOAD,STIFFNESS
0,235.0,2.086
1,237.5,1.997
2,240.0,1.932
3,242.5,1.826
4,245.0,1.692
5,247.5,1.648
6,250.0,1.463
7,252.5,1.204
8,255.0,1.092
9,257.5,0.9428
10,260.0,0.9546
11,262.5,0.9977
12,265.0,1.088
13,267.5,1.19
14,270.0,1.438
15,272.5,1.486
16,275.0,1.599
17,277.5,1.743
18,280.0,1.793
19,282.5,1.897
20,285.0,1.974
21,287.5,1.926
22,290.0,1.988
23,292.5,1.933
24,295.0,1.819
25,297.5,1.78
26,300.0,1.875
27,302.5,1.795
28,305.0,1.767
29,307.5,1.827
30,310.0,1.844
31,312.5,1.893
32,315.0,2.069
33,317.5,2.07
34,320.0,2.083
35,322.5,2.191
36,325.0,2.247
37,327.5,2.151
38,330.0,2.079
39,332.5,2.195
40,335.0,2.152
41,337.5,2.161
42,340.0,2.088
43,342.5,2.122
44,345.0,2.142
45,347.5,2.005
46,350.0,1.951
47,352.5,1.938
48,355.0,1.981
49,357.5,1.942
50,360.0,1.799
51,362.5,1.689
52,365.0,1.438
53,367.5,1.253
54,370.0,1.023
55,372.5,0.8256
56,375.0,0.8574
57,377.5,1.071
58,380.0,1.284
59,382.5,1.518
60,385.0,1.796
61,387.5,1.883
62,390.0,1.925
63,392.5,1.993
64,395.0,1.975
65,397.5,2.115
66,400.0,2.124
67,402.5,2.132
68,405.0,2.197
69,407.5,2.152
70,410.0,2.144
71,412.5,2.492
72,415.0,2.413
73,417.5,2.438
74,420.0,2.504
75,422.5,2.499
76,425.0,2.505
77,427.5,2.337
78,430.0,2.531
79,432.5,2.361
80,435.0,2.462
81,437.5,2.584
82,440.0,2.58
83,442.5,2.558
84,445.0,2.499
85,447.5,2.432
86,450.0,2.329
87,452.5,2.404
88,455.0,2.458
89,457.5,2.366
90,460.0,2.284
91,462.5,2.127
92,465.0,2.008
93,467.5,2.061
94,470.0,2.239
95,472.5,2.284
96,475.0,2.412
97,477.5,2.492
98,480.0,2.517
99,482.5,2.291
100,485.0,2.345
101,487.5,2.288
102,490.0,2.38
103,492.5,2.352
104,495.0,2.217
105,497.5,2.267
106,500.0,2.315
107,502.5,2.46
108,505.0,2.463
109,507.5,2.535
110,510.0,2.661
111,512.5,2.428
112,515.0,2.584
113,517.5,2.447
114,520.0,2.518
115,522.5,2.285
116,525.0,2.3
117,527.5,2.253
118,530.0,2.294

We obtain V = 1.22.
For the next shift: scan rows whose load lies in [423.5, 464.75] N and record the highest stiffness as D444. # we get 2.584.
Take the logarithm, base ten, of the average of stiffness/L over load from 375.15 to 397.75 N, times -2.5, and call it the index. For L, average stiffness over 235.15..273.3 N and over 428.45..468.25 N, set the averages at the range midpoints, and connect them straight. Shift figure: 0.24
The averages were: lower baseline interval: 1.42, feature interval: 1.67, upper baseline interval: 2.38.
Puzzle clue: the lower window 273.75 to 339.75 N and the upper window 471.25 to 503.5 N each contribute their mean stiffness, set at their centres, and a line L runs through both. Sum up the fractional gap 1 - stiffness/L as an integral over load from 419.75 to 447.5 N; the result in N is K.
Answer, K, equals -3.14 N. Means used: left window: 1.96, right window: 2.35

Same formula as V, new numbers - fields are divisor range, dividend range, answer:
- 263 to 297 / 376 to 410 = 1.12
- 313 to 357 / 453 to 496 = 1.10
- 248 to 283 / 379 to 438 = 1.62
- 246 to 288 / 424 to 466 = 1.68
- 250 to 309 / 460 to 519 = 1.50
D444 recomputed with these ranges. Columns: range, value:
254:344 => 2.247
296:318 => 2.07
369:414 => 2.492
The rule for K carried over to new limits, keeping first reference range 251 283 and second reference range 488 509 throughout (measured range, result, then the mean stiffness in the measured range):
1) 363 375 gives 4.3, 1.14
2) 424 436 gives -2.2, 2.44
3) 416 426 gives -2.3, 2.48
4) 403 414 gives -1.5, 2.24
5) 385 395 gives -0.2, 1.92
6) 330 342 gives -3.7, 2.14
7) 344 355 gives -2.0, 2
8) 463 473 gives 0.4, 2.14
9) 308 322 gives -4.1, 1.99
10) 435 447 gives -2.4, 2.54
